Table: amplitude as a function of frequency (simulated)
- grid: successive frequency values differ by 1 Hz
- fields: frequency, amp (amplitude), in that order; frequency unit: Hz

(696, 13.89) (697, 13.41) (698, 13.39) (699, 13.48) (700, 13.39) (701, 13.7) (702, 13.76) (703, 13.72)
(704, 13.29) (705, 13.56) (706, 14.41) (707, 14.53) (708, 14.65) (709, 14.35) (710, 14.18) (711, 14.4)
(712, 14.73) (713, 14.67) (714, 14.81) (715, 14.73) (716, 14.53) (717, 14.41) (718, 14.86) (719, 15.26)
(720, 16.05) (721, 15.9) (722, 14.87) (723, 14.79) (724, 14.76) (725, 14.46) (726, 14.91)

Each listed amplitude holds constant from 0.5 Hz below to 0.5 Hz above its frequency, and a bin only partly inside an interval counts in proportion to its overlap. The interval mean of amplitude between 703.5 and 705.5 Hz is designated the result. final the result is 13.4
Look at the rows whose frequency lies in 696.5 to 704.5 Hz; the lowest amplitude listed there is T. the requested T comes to 13.29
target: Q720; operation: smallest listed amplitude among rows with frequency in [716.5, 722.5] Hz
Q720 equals 14.41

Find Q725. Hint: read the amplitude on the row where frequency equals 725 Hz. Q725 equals 14.46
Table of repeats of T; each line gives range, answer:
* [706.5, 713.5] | 14.18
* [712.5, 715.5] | 14.67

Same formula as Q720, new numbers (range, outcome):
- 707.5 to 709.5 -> 14.35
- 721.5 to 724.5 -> 14.76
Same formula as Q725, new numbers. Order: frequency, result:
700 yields 13.39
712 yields 14.73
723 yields 14.79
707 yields 14.53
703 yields 13.72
